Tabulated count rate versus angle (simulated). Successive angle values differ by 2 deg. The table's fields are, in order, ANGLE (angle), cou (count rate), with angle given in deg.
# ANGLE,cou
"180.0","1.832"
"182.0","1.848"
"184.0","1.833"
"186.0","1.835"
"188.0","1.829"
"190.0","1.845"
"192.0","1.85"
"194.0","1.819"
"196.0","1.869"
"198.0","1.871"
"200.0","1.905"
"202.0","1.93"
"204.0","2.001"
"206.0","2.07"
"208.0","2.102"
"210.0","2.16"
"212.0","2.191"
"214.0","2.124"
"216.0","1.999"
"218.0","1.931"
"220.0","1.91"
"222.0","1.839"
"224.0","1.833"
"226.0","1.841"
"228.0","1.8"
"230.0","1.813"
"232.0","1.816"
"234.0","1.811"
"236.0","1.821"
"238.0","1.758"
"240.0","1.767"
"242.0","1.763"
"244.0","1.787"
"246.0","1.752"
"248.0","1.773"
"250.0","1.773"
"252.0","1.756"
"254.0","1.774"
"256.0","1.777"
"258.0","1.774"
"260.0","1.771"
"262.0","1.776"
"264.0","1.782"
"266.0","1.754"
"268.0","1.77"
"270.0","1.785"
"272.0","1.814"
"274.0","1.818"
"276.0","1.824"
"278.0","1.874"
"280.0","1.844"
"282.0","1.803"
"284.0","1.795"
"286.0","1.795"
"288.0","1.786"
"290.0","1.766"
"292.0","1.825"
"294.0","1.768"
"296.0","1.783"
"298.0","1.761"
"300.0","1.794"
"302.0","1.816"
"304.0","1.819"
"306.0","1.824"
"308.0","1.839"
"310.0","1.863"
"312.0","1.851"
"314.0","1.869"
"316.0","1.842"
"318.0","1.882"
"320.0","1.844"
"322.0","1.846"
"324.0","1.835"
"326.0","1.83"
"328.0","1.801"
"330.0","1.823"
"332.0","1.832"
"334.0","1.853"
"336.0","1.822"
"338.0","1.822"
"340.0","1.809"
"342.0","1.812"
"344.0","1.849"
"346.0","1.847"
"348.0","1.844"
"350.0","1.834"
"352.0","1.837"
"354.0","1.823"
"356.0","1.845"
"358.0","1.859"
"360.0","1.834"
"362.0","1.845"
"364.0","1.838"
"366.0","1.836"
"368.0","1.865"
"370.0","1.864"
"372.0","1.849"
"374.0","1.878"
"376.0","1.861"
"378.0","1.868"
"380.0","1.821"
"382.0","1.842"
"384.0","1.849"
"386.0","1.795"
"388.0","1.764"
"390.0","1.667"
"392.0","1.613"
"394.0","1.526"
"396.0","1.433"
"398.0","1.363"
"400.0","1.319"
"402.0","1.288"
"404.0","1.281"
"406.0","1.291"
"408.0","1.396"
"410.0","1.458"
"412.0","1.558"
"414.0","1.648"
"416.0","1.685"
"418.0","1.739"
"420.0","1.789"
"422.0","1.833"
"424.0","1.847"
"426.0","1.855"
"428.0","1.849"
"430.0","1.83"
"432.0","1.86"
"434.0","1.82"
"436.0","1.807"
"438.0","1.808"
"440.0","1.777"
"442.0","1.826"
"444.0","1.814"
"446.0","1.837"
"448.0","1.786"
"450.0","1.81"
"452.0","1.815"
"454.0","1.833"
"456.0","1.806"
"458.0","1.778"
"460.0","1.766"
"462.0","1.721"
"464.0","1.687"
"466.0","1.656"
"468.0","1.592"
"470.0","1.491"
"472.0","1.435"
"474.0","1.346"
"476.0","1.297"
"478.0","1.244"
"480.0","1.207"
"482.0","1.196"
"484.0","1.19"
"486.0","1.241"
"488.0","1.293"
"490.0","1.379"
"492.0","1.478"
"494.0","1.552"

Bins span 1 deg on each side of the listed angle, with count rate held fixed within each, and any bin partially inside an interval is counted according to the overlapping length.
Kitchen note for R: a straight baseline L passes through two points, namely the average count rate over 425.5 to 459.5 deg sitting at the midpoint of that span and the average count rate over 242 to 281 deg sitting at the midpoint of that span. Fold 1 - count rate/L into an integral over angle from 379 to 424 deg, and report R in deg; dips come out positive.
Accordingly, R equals 5.4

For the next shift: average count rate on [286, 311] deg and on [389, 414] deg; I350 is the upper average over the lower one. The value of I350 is 0.80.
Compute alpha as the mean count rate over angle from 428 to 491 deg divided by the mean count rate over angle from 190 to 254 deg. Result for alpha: 0.86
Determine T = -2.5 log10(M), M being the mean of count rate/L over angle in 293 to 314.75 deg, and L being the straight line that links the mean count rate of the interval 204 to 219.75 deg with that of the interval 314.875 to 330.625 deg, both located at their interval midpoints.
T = 0.04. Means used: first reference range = 2.07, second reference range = 1.84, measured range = 1.82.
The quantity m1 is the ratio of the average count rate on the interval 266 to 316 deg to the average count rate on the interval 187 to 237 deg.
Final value 0.9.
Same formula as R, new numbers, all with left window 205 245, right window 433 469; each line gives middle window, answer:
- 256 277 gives 1.1 deg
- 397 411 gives 3.6 deg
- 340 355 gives 0.0 deg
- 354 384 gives -0.4 deg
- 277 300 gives 0.9 deg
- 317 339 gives 0.1 deg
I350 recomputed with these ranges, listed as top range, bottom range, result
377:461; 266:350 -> 0.93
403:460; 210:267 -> 0.94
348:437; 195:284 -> 0.93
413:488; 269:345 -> 0.91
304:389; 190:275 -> 0.99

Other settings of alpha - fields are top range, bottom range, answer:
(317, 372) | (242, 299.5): 1.03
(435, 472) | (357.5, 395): 0.97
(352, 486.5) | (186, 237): 0.87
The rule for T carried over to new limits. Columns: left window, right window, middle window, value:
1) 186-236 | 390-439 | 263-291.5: 0.01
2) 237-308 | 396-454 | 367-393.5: -0.06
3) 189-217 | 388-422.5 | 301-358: -0.09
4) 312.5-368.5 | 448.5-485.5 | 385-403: 0.13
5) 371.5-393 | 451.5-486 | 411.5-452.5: -0.10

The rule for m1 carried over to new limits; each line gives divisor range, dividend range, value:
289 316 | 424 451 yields 1.00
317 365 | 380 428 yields 0.88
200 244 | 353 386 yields 0.96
